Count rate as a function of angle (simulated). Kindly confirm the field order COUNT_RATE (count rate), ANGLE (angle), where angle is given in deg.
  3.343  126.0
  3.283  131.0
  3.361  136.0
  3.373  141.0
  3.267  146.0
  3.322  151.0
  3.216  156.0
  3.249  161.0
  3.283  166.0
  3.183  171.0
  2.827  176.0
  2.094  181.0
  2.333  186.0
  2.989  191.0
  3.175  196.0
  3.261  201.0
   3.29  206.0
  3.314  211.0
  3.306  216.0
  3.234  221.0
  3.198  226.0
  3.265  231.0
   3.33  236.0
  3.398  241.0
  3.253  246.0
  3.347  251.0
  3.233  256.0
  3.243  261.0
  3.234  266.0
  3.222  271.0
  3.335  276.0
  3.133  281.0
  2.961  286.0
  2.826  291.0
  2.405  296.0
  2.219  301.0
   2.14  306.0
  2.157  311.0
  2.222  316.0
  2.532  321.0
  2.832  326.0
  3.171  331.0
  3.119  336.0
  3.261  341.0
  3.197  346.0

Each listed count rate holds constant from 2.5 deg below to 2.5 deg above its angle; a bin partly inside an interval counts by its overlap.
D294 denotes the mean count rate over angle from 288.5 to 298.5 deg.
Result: 2.62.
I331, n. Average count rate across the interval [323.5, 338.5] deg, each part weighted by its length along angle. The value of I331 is 3.04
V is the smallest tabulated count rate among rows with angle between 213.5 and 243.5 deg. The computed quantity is 3.198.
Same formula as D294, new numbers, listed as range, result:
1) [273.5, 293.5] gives 3.06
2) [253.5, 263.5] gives 3.24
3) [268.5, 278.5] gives 3.28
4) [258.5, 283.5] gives 3.23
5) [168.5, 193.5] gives 2.69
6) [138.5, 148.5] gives 3.32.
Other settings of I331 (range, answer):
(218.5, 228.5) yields 3.22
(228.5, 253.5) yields 3.32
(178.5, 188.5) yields 2.21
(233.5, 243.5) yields 3.36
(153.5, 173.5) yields 3.23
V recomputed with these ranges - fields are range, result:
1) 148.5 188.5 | 2.094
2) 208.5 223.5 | 3.234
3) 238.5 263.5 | 3.233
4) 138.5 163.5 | 3.216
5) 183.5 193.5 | 2.333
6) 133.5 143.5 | 3.361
